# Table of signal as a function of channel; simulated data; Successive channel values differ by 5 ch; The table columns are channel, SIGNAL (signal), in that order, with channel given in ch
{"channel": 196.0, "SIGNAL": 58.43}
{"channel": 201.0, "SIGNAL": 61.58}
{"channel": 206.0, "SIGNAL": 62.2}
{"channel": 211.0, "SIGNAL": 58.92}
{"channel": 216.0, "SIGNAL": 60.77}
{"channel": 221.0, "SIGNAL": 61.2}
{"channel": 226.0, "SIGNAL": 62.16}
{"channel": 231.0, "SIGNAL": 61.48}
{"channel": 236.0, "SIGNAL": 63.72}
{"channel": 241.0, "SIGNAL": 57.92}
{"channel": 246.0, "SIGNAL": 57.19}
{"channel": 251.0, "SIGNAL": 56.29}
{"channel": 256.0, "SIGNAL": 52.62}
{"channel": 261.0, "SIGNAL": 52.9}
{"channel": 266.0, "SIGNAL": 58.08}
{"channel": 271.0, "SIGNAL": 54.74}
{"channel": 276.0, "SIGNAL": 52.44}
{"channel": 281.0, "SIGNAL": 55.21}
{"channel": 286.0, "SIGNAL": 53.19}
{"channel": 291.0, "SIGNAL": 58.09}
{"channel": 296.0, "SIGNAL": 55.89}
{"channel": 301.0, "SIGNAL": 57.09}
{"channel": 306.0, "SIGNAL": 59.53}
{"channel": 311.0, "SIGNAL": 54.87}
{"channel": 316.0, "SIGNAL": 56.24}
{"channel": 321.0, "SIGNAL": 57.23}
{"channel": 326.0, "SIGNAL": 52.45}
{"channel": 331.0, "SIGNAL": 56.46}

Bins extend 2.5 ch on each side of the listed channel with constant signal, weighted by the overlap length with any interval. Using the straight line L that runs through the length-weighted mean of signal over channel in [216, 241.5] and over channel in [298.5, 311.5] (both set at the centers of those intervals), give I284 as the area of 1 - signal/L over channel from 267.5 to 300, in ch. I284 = 1.9 ch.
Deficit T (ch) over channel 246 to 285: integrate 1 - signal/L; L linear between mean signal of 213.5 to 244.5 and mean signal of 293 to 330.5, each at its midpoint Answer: 2.8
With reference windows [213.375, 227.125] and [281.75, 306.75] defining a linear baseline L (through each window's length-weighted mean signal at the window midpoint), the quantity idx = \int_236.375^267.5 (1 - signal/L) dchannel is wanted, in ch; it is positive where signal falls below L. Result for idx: 1.5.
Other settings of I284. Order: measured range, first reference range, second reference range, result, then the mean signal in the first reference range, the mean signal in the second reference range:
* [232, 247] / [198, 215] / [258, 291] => -0.6 ch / 60.8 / 54.7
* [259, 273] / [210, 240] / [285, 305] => 0.8 ch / 61.3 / 56.5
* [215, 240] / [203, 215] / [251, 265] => -1.6 ch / 60.6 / 54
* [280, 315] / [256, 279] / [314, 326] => -0.7 ch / 54.3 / 55.9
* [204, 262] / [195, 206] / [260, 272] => -0.9 ch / 60.7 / 55.6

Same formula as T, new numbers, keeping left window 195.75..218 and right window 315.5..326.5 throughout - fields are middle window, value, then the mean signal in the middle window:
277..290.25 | 0.6 ch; 54.5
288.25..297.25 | 0.0 ch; 57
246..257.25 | 0.6 ch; 55.3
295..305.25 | -0.1 ch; 57.1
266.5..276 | 0.5 ch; 54.8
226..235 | -0.4 ch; 62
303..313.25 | -0.2 ch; 57.3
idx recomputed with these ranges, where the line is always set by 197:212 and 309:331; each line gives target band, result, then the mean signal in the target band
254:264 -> 0.9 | 53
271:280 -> 0.6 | 53.5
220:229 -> -0.3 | 61.7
